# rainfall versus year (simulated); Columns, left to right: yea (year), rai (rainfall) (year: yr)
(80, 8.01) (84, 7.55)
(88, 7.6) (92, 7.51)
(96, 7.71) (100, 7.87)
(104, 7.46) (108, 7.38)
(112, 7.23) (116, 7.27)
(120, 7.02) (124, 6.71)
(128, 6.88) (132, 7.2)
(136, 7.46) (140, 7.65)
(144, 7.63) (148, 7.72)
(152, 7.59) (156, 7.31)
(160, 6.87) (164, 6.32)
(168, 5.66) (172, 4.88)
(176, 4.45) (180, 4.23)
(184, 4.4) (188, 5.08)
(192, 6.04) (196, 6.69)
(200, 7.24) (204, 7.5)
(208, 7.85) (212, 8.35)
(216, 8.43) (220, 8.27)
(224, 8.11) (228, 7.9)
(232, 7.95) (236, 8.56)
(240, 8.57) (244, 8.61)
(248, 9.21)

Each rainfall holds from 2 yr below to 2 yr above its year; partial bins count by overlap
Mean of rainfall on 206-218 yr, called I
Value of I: 8.21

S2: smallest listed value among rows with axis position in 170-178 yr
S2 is 4.45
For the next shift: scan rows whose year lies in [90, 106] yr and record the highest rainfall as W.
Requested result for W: 7.87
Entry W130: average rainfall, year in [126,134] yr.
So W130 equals 7.04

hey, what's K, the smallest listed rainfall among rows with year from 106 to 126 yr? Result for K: 6.71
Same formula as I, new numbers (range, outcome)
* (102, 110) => 7.42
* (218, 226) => 8.19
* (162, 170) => 5.99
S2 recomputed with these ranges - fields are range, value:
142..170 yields 5.66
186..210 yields 5.08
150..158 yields 7.31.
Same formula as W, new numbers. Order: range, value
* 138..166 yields 7.72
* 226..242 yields 8.57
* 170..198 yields 6.69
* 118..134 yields 7.2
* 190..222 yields 8.43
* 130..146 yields 7.65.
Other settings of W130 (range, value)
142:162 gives 7.42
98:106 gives 7.67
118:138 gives 7.05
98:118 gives 7.44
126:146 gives 7.36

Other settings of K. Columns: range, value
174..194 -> 4.23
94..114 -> 7.23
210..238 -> 7.9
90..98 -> 7.51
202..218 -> 7.5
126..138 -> 6.88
